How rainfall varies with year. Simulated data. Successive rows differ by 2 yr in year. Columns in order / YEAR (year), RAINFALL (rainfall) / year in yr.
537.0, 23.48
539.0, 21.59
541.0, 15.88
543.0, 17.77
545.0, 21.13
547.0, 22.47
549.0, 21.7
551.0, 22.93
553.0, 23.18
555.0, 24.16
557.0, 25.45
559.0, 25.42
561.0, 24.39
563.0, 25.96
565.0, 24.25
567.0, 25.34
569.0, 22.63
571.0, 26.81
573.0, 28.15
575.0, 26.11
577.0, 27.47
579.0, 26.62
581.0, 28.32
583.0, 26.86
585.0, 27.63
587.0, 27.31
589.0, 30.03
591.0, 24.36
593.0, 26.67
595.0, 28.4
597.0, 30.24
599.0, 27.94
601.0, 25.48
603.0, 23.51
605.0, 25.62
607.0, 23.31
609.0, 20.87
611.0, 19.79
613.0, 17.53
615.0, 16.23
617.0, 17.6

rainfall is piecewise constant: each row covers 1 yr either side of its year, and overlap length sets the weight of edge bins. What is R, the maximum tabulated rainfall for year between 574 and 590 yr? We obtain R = 30.03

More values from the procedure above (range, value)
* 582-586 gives 27.63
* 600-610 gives 25.62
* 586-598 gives 30.24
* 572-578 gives 28.15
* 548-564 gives 25.96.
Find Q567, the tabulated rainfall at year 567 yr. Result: 25.34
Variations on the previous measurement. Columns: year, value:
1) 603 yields 23.51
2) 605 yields 25.62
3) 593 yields 26.67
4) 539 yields 21.59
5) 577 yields 27.47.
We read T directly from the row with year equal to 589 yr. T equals 30.03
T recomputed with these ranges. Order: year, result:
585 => 27.63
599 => 27.94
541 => 15.88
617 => 17.6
